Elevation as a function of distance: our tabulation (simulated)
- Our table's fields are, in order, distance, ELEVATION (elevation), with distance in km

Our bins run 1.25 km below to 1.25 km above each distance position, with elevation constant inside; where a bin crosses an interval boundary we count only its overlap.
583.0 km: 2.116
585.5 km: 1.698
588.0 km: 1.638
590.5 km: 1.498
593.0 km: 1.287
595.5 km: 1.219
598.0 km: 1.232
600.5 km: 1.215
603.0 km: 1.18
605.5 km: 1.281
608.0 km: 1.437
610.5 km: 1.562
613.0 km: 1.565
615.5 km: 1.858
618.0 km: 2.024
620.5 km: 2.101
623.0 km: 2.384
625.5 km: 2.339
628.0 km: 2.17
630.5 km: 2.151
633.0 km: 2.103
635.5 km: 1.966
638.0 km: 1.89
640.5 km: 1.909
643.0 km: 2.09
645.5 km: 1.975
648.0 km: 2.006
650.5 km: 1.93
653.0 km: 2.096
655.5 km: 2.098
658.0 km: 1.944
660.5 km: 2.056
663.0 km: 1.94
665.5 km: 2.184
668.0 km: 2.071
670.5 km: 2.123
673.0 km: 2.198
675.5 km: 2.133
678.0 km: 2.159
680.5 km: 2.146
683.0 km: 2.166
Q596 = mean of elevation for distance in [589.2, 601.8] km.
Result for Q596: 1.29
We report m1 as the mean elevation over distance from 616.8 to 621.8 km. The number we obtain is 2.07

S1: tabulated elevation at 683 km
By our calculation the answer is 2.166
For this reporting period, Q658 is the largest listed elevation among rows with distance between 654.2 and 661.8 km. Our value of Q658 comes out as 2.098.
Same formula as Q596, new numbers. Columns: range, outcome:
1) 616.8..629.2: 2.2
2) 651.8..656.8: 2.1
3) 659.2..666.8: 2.06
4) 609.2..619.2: 1.75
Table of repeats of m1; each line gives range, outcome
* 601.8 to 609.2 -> 1.3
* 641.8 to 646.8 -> 2.03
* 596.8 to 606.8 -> 1.23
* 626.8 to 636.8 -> 2.1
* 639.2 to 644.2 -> 2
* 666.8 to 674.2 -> 2.13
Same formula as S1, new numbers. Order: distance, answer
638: 1.89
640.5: 1.909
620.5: 2.101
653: 2.096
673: 2.198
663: 1.94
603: 1.18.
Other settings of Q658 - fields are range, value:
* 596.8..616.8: 1.858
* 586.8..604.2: 1.638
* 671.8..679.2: 2.198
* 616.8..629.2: 2.384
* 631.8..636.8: 2.103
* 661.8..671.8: 2.184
